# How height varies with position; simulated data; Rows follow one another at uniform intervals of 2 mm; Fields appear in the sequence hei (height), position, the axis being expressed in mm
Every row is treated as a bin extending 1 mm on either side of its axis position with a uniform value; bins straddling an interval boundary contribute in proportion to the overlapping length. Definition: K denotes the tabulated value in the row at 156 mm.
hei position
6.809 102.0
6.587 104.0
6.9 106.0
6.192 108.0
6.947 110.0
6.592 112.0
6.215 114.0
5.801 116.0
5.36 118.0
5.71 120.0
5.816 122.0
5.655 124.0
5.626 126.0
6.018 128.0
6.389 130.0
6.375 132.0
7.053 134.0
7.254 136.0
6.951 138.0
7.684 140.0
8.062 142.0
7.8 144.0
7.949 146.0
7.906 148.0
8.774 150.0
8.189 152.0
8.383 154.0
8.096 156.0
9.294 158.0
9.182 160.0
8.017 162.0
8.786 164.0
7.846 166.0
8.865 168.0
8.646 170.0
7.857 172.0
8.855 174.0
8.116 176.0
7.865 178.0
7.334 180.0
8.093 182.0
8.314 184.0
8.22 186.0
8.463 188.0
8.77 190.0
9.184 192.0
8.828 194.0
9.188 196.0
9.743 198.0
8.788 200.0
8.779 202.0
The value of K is 8.096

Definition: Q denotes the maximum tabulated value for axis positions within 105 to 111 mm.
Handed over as 6.947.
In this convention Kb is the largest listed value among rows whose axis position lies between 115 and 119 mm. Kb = 5.801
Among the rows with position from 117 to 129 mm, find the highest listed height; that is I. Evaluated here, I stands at 6.018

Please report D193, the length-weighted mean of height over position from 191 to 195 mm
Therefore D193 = 9.01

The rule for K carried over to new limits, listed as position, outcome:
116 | 5.801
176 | 8.116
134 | 7.053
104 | 6.587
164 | 8.786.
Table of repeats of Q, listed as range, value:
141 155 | 8.774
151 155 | 8.383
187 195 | 9.184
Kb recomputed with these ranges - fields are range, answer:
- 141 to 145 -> 8.062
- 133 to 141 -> 7.684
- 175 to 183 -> 8.116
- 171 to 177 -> 8.855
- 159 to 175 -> 9.182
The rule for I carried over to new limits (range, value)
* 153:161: 9.294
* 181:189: 8.463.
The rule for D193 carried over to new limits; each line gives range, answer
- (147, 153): 8.29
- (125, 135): 6.29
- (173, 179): 8.28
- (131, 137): 6.89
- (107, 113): 6.58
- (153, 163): 8.59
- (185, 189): 8.34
